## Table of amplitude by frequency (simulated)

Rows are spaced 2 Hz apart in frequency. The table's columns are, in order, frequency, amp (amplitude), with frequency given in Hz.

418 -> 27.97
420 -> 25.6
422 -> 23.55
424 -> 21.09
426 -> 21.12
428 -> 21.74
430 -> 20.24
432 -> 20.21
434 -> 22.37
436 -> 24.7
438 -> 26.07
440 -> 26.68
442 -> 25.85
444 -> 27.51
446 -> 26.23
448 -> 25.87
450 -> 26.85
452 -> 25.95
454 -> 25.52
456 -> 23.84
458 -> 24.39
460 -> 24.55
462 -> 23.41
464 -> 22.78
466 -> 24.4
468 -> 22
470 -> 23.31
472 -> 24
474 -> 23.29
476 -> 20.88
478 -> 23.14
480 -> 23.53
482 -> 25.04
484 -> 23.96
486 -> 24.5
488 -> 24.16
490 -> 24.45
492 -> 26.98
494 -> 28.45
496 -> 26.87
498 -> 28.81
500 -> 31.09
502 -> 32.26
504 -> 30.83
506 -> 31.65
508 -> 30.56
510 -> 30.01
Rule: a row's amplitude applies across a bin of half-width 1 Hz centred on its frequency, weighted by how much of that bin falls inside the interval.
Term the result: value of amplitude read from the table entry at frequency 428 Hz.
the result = 21.74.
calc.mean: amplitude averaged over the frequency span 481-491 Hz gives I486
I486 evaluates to 24.4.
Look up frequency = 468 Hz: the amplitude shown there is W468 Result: 22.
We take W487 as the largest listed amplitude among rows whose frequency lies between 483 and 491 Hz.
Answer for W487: 24.5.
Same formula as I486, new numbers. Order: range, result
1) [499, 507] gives 31.5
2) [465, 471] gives 23.2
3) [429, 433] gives 20.2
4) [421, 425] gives 22.3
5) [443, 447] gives 26.9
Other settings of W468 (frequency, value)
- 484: 23.96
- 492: 26.98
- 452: 25.95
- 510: 30.01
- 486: 24.5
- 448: 25.87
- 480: 23.53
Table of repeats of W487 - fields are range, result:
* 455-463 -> 24.55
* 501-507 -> 32.26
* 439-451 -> 27.51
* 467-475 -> 24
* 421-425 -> 23.55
